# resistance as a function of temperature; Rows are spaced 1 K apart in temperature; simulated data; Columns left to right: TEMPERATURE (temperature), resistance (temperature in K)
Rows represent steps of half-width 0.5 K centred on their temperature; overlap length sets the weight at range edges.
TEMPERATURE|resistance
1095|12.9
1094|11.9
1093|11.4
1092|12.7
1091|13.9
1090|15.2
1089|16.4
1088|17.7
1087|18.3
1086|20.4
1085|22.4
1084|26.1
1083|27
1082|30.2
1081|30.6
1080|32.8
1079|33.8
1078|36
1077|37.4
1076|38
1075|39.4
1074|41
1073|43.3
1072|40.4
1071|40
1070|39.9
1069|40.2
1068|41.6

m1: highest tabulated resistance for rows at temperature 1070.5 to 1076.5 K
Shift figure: 43.3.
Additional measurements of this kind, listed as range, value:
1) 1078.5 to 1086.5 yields 33.8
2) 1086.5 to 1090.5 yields 18.3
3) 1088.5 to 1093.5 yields 16.4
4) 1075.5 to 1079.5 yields 38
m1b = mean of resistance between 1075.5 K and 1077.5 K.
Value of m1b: 37.7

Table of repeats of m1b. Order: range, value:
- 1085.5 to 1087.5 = 19.4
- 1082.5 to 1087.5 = 22.8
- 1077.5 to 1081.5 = 33.3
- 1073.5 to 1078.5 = 38.4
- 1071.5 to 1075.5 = 41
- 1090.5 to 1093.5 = 12.7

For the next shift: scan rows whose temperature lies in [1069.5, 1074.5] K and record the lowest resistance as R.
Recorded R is 39.9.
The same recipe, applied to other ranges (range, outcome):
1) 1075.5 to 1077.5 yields 37.4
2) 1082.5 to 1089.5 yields 16.4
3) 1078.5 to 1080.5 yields 32.8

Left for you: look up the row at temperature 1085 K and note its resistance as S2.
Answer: 22.4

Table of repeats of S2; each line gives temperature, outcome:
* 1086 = 20.4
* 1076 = 38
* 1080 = 32.8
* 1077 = 37.4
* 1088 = 17.7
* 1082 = 30.2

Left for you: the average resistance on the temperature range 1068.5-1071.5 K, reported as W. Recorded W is 40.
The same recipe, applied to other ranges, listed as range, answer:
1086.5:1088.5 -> 18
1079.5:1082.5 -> 31.2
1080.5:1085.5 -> 27.3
